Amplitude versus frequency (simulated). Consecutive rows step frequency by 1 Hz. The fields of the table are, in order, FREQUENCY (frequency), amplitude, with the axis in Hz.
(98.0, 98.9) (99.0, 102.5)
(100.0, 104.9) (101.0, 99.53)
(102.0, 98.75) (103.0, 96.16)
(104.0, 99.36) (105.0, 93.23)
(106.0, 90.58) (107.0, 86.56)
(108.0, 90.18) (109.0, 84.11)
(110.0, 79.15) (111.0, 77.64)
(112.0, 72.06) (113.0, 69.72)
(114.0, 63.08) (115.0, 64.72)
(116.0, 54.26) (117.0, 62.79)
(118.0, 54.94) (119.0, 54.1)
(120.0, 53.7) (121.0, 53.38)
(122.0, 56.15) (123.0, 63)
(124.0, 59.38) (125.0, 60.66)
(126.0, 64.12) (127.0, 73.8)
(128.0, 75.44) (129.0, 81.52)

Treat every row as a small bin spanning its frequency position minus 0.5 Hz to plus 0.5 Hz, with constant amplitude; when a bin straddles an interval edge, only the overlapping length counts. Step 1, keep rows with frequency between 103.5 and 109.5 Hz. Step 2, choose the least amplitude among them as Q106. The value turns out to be 84.11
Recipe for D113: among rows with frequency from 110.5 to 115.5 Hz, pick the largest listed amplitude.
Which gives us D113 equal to 77.64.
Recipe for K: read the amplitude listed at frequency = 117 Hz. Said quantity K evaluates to 62.79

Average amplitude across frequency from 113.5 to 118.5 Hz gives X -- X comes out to 60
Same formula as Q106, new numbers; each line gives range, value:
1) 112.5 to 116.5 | 54.26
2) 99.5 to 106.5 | 90.58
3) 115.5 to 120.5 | 53.7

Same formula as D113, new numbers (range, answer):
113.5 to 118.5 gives 64.72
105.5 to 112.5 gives 90.58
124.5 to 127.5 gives 73.8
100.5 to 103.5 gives 99.53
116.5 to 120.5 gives 62.79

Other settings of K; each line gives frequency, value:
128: 75.44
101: 99.53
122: 56.15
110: 79.15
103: 96.16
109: 84.11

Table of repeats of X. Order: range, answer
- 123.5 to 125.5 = 60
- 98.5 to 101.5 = 102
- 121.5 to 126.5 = 60.7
